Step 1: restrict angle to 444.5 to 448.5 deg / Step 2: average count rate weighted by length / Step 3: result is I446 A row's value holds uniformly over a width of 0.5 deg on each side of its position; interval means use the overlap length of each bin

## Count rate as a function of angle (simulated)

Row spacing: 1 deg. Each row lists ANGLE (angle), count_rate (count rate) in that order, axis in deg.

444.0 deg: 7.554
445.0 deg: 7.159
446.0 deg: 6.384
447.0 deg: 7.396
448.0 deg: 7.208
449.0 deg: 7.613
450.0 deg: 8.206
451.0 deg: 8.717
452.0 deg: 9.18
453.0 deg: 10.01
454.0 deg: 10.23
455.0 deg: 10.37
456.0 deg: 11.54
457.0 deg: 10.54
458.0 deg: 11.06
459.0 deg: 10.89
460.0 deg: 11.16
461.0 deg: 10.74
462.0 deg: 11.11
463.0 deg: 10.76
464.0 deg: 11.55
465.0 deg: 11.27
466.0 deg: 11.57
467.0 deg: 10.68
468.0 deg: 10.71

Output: 7.04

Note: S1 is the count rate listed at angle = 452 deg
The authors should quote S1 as 9.18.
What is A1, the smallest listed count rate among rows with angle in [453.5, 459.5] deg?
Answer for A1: 10.23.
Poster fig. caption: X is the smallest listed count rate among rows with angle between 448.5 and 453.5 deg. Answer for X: 7.613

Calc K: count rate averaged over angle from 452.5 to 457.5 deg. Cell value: 10.5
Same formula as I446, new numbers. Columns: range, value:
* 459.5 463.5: 10.9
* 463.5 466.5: 11.5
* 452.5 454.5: 10.1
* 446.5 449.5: 7.41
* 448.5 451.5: 8.18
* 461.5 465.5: 11.2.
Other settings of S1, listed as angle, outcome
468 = 10.71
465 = 11.27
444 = 7.554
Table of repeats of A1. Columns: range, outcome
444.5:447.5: 6.384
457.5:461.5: 10.74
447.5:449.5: 7.208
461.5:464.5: 10.76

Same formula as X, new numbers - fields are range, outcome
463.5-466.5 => 11.27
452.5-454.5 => 10.01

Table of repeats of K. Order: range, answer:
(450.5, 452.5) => 8.95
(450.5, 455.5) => 9.7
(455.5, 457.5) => 11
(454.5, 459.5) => 10.9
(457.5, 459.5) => 11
